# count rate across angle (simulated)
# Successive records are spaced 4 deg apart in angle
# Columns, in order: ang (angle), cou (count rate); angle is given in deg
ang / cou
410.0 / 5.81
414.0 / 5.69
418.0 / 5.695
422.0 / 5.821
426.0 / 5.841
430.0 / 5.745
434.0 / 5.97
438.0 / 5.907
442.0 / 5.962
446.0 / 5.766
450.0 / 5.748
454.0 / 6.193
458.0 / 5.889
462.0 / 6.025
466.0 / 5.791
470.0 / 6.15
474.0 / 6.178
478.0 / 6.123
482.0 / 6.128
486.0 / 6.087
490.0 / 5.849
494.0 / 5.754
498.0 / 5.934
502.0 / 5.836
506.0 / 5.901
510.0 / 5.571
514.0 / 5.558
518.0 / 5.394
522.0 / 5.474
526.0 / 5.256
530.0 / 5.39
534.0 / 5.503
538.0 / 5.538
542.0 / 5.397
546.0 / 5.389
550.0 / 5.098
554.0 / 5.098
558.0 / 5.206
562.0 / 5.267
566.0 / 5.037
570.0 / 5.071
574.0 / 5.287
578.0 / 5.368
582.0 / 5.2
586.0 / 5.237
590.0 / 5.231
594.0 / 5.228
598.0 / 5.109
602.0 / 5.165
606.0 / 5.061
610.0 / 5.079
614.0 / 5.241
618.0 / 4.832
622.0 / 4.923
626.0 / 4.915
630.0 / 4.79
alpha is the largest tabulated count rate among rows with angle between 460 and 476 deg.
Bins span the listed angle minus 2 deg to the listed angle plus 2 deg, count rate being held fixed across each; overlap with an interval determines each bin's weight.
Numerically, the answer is 6.178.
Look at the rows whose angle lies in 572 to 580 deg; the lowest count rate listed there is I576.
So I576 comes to 5.287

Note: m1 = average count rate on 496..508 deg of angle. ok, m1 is 5.89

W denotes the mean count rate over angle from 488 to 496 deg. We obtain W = 5.8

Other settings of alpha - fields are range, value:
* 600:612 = 5.165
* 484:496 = 6.087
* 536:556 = 5.538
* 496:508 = 5.934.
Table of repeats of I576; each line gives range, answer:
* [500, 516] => 5.558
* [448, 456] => 5.748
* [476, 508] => 5.754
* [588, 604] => 5.109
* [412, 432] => 5.69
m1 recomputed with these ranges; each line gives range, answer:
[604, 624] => 5.03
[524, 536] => 5.38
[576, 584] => 5.28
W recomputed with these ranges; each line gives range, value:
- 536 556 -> 5.3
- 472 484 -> 6.14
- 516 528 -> 5.37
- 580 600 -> 5.2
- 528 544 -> 5.46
